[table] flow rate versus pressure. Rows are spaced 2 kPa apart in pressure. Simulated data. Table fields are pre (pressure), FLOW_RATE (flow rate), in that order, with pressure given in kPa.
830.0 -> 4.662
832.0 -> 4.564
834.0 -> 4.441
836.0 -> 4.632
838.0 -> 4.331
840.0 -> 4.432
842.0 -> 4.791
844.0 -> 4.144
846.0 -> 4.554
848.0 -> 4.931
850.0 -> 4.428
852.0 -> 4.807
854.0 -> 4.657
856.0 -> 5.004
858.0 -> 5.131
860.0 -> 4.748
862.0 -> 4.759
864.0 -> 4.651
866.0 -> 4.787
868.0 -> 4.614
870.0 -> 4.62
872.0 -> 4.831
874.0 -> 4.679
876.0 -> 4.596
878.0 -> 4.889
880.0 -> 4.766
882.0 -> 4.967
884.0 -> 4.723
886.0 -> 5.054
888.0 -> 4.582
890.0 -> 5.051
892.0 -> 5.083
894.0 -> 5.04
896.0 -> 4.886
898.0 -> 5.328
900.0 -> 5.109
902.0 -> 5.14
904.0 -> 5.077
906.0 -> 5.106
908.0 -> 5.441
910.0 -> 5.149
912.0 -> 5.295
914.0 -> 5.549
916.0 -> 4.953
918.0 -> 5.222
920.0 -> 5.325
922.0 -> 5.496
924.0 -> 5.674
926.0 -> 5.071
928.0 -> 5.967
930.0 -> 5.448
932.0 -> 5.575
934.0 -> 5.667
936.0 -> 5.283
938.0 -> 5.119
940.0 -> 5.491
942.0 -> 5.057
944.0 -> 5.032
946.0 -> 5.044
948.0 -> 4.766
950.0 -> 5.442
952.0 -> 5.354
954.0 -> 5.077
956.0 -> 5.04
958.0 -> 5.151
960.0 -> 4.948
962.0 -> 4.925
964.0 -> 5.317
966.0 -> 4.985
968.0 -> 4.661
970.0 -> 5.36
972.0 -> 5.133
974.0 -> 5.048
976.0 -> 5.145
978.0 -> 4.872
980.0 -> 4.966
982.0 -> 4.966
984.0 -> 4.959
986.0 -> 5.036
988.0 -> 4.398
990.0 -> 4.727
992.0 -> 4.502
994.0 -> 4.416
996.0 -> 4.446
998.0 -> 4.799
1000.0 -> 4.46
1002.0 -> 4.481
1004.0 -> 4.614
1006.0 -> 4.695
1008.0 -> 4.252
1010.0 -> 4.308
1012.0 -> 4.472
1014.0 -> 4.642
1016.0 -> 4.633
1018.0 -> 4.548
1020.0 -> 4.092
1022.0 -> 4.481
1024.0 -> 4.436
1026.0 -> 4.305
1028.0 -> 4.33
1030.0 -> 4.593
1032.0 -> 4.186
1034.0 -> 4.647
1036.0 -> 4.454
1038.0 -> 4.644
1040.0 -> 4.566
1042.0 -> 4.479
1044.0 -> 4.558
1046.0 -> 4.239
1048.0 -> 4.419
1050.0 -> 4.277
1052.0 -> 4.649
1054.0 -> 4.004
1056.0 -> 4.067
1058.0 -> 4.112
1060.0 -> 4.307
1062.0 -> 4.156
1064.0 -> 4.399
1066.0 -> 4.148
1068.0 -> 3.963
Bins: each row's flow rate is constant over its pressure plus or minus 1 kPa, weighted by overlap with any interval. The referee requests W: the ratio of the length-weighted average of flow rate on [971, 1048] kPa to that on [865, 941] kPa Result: 0.9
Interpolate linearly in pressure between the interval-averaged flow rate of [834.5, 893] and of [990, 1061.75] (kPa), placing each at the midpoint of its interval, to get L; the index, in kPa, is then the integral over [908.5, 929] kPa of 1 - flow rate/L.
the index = -3.29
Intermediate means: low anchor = 4.73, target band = 5.37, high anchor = 4.43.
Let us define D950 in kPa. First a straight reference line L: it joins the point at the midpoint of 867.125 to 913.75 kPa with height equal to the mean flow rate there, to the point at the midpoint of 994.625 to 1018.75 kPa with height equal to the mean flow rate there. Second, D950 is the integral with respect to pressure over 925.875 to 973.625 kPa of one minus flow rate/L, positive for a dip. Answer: -4.6 kPa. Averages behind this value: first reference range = 4.97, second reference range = 4.53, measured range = 5.21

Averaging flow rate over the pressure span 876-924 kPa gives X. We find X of 5.1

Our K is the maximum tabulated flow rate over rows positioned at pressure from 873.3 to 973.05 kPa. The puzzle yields 5.967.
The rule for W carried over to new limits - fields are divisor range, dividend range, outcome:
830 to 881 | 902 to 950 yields 1.13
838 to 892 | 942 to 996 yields 1.05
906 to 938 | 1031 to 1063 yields 0.81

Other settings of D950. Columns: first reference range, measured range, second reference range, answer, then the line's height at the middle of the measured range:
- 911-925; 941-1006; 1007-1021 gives -1.2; 4.82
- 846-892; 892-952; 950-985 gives -4.0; 4.94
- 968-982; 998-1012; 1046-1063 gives 0.8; 4.75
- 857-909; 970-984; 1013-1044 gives -1.3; 4.63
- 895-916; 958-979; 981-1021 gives -1.1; 4.78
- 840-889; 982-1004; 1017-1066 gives -0.8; 4.47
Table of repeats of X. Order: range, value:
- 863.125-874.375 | 4.7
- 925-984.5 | 5.16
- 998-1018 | 4.52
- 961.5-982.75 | 5.04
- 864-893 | 4.8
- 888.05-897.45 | 4.99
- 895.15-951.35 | 5.28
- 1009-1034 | 4.43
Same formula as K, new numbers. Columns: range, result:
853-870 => 5.131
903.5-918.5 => 5.549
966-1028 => 5.36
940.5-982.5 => 5.442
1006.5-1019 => 4.642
